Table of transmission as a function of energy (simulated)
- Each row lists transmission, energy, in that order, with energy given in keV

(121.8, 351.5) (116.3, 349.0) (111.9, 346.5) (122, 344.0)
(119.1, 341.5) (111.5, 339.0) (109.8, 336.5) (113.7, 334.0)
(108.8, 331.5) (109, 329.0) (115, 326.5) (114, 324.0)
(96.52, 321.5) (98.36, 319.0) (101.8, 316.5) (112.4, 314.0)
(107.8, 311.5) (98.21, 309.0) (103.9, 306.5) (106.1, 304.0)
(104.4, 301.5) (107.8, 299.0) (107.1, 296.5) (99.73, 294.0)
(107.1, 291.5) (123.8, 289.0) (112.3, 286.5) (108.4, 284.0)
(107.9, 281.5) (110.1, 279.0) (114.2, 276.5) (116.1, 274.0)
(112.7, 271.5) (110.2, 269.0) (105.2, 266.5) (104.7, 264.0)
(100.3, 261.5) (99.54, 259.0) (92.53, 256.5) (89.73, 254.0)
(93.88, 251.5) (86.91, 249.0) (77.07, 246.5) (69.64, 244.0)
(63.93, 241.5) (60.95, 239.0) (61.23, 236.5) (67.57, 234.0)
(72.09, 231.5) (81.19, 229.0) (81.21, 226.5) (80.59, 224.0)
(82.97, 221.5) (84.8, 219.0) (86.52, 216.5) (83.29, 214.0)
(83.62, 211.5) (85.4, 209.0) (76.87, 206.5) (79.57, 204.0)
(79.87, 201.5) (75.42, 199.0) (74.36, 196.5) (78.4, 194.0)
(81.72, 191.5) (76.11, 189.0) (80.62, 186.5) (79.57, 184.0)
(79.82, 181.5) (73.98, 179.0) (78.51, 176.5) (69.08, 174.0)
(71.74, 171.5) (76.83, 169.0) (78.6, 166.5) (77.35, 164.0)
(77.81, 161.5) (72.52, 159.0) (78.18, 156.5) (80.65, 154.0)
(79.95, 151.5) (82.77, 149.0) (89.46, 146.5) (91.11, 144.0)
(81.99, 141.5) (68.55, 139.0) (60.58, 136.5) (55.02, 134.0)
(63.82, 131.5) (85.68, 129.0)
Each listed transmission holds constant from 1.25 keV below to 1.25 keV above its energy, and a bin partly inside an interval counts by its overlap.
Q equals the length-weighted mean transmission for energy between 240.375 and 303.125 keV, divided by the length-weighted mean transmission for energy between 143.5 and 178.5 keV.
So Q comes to 1.3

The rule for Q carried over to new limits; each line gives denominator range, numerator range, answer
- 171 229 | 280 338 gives 1.35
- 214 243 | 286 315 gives 1.43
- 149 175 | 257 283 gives 1.40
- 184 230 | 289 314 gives 1.31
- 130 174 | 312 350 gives 1.46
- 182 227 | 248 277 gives 1.27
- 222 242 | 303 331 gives 1.47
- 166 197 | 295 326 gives 1.37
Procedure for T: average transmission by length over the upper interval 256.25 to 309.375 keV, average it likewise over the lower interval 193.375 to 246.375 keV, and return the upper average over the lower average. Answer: 1.40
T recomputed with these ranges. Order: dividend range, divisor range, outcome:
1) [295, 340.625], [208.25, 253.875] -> 1.37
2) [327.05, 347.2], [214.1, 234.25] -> 1.41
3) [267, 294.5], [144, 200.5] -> 1.42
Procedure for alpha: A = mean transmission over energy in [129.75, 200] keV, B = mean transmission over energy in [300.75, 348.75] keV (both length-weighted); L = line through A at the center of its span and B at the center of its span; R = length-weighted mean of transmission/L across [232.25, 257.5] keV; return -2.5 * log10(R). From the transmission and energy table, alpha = 0.215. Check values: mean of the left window 76.3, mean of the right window 109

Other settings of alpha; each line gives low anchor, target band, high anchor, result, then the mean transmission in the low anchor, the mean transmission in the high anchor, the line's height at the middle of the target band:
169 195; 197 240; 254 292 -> 0.14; 76.9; 108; 89.3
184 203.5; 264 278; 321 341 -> -0.15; 78.2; 111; 96.5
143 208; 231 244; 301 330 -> 0.36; 78.5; 106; 90.5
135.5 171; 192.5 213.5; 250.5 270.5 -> 0.12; 78.3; 99.7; 88.2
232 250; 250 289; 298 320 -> -0.25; 69.5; 105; 84.2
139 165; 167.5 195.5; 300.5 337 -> 0.11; 80.6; 107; 85.2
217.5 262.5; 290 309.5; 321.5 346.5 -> -0.04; 80.3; 113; 101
